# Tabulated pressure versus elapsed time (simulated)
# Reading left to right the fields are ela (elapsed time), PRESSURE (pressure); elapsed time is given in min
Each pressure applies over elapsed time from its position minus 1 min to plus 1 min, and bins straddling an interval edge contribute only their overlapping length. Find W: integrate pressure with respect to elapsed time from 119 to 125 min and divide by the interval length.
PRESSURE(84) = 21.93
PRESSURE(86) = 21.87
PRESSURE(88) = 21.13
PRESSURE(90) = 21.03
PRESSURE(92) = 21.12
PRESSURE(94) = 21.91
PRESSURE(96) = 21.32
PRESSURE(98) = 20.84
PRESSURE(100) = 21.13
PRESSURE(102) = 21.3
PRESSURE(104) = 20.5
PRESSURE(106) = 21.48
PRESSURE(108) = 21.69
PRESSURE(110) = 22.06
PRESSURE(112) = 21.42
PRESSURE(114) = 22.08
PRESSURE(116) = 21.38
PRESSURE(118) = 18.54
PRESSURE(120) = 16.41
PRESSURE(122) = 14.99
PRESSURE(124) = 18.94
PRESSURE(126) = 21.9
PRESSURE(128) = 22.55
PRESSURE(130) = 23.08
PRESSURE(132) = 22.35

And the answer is 16.8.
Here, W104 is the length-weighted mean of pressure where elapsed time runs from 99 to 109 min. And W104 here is 21.2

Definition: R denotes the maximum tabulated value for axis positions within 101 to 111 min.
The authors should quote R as 22.06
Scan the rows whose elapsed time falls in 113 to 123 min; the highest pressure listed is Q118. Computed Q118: 22.08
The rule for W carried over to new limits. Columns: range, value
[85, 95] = 21.4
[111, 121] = 20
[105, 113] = 21.7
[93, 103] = 21.3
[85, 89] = 21.5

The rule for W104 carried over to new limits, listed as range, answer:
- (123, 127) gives 20.4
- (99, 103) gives 21.2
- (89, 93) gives 21.1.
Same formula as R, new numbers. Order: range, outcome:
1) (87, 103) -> 21.91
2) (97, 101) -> 21.13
